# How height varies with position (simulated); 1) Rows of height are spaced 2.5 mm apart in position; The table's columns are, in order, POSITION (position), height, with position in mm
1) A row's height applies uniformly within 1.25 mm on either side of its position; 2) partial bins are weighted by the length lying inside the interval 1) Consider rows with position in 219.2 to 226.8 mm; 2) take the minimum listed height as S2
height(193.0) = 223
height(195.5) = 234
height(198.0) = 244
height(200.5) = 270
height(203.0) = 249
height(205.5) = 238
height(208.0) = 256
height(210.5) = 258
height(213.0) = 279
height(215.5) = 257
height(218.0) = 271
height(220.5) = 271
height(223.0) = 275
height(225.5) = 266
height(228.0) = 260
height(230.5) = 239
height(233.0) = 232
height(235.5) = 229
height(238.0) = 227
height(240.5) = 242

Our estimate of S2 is 266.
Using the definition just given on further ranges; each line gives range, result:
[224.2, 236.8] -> 229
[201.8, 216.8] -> 238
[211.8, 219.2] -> 257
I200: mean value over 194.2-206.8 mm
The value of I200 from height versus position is 247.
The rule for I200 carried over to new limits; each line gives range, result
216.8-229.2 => 269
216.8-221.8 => 271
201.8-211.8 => 250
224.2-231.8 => 255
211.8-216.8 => 268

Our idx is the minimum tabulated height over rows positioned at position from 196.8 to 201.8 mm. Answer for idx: 244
